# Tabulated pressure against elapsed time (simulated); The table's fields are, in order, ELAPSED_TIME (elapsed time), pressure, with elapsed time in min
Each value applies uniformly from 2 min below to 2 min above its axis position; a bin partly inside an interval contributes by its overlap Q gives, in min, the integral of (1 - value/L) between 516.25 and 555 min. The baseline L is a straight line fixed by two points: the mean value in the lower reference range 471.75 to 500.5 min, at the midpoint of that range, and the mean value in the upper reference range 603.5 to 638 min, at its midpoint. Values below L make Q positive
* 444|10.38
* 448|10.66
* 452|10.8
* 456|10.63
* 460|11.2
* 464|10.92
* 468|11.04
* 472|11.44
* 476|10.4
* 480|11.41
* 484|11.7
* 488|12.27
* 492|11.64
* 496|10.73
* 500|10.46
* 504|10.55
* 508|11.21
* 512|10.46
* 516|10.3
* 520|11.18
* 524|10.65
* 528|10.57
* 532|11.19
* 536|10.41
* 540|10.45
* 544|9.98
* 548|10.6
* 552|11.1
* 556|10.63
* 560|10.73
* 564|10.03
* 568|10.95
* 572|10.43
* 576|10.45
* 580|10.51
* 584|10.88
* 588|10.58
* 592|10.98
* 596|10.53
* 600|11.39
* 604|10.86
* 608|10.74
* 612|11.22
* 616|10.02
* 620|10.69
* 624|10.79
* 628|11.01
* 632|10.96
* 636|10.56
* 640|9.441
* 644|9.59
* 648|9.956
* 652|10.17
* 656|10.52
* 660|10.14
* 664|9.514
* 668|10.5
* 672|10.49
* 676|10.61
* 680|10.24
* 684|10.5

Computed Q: 1.5 min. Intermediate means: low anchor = 11.3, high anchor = 10.8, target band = 10.7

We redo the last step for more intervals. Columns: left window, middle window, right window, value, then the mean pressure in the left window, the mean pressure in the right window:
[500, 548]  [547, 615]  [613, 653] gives -1.7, 10.6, 10.3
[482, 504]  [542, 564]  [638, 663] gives 0.5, 11.3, 9.95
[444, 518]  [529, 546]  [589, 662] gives 0.5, 11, 10.5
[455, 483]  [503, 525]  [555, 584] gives 0.2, 11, 10.6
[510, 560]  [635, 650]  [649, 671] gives 0.6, 10.6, 10.2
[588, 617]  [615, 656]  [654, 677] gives 0.8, 10.8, 10.3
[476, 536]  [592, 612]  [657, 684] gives -0.7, 11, 10.3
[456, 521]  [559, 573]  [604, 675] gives 0.2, 11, 10.4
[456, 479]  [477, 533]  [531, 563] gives -1.1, 11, 10.6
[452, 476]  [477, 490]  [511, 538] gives -1.0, 11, 10.7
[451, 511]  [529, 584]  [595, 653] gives 1.1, 11.1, 10.5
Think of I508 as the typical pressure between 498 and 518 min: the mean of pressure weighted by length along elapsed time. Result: 10.6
